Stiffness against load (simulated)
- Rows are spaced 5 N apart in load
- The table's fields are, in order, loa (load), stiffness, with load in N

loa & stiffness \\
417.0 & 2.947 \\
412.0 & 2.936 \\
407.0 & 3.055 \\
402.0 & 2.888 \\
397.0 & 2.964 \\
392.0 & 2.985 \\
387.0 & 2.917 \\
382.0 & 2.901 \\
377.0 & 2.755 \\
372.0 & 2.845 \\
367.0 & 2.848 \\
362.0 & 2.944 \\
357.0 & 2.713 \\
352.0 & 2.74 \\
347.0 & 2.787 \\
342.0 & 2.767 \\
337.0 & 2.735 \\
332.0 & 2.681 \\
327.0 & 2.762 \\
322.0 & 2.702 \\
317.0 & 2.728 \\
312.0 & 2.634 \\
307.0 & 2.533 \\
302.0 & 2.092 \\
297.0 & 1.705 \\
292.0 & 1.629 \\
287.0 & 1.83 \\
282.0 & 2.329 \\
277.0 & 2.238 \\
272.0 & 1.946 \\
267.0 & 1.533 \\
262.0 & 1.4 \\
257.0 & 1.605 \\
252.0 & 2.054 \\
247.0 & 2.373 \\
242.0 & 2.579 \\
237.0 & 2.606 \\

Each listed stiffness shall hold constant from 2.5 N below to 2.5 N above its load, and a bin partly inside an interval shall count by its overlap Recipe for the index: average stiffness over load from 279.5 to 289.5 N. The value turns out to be 2.08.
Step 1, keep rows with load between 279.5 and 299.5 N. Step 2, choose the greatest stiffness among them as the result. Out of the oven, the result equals 2.329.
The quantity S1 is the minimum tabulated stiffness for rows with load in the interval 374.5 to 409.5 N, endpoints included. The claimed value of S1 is 2.755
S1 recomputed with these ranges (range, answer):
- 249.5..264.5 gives 1.4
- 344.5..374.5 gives 2.713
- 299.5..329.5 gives 2.092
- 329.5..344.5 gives 2.681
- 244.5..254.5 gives 2.054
